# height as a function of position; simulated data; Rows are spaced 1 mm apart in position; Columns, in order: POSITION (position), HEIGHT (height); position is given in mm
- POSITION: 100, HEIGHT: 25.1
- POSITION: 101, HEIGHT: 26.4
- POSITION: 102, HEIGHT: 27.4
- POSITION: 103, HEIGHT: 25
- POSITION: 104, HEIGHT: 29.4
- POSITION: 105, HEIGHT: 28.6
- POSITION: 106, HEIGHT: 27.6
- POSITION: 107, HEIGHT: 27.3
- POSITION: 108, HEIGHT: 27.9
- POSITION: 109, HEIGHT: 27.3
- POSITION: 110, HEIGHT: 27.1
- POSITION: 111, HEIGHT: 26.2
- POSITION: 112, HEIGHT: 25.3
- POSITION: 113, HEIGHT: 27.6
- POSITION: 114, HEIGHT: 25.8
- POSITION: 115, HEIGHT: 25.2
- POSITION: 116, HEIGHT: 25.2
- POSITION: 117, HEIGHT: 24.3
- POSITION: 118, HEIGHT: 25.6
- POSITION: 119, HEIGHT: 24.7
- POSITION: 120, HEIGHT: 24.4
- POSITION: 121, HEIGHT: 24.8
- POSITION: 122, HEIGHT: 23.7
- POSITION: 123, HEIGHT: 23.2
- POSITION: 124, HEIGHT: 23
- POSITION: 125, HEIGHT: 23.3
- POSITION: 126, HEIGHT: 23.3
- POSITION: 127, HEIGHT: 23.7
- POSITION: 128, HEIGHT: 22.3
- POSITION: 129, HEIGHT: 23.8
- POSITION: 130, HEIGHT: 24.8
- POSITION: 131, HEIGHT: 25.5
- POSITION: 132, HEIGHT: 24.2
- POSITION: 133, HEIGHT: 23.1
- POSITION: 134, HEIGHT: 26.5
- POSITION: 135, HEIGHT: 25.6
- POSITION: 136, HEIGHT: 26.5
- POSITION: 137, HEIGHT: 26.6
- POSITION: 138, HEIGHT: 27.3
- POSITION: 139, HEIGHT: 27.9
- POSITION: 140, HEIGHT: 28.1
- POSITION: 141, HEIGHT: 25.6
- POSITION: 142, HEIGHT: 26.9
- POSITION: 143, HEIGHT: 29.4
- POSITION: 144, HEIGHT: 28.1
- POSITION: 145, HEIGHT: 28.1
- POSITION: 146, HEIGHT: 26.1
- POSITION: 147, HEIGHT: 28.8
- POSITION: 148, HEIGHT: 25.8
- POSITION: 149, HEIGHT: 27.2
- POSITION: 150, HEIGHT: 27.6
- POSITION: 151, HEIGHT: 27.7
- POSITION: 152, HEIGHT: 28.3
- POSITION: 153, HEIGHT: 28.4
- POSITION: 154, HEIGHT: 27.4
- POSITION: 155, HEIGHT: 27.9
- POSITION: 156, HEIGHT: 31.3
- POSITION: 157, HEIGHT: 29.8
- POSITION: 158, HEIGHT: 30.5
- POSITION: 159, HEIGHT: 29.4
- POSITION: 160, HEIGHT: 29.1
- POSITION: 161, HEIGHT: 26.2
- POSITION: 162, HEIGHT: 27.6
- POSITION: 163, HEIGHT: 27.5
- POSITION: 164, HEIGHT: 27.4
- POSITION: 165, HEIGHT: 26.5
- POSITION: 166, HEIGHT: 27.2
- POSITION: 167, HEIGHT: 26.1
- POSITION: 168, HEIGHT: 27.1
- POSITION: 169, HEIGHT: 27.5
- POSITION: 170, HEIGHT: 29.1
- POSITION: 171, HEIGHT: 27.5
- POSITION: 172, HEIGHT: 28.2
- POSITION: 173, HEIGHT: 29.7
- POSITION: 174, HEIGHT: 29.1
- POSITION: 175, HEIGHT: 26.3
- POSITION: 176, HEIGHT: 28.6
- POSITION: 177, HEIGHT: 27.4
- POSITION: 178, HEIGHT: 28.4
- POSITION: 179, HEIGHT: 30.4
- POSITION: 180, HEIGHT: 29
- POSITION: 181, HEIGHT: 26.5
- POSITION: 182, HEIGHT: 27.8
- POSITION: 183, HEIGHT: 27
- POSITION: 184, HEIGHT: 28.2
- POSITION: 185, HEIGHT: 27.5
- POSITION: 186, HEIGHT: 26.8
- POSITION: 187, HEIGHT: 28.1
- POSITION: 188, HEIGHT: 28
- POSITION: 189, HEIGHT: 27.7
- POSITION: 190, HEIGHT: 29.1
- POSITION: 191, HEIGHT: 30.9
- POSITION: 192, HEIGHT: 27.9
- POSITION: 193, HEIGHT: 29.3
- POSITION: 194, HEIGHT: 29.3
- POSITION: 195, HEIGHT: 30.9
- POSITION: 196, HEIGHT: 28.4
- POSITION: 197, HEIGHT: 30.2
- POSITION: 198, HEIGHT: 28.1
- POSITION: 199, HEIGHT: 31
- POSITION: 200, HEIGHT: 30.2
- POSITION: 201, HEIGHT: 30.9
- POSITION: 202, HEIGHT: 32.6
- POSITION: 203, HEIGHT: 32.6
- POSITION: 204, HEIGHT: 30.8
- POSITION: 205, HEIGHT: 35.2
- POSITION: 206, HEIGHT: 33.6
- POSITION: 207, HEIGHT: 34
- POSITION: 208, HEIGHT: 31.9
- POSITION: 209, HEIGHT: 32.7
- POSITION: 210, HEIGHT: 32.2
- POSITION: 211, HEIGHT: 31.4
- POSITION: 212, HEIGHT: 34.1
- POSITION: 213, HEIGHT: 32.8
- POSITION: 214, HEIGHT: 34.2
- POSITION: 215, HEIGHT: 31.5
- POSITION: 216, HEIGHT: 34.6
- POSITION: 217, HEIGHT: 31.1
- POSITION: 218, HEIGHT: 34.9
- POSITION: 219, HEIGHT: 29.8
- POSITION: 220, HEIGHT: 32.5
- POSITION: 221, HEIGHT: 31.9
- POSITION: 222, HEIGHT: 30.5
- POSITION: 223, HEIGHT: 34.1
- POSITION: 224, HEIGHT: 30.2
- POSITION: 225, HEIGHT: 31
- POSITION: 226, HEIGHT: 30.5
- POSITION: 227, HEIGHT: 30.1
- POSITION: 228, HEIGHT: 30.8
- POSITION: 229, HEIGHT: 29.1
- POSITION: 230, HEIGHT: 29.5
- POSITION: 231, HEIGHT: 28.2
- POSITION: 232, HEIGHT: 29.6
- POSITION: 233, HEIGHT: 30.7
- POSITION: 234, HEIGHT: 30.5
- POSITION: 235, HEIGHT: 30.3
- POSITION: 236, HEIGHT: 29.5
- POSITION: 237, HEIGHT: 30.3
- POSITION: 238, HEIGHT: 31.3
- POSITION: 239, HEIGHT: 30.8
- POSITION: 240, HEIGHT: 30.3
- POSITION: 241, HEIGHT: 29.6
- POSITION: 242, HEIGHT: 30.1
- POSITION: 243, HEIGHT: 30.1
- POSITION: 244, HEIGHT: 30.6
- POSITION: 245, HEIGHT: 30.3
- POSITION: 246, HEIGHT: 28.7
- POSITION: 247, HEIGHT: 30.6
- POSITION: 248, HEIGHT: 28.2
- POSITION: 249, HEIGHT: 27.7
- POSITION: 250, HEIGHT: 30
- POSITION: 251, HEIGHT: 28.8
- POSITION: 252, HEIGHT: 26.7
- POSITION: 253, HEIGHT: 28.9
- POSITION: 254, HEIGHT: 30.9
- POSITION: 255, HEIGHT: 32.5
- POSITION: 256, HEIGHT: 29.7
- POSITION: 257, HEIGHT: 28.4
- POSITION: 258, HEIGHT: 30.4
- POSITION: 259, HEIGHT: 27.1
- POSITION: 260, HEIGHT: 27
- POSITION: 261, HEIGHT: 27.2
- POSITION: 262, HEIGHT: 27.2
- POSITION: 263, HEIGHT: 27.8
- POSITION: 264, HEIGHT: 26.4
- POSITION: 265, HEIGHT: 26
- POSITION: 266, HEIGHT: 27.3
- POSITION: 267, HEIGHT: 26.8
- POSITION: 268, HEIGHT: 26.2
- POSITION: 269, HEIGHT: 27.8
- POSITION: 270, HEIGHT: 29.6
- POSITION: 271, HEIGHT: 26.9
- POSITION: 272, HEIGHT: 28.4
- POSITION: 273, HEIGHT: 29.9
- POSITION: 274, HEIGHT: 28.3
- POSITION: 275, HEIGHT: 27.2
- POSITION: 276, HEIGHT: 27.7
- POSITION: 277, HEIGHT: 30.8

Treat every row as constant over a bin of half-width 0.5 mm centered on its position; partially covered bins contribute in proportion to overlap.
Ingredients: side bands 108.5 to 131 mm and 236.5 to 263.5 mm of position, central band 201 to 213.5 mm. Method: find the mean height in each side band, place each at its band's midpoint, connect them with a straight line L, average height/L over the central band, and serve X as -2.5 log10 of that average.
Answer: -0.18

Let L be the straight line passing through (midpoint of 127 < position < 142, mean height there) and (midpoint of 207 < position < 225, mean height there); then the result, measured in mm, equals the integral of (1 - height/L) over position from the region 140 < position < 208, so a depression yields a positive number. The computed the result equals 0.26 mm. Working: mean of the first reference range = 25.5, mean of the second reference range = 32.4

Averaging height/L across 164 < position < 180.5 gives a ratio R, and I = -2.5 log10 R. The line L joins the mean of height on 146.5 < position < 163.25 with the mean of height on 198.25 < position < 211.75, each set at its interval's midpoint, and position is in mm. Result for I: 0.06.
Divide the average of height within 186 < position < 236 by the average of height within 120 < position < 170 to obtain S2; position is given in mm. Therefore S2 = 1.2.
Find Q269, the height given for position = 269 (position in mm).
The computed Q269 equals 27.8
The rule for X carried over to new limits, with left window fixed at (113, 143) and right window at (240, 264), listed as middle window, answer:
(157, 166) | -0.08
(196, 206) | -0.14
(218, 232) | -0.09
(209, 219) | -0.18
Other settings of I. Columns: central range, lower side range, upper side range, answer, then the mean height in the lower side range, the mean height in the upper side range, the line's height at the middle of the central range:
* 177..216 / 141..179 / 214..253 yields -0.04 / 28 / 30.4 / 29.2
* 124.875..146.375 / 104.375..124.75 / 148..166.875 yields 0.05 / 25.7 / 28.1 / 26.9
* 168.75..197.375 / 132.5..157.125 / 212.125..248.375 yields 0.02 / 27.4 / 30.8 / 28.9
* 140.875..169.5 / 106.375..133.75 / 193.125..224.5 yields -0.01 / 24.9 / 31.8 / 27.7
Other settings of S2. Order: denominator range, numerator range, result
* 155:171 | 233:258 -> 1.06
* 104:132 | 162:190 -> 1.10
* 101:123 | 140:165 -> 1.07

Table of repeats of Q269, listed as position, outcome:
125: 23.3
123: 23.2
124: 23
